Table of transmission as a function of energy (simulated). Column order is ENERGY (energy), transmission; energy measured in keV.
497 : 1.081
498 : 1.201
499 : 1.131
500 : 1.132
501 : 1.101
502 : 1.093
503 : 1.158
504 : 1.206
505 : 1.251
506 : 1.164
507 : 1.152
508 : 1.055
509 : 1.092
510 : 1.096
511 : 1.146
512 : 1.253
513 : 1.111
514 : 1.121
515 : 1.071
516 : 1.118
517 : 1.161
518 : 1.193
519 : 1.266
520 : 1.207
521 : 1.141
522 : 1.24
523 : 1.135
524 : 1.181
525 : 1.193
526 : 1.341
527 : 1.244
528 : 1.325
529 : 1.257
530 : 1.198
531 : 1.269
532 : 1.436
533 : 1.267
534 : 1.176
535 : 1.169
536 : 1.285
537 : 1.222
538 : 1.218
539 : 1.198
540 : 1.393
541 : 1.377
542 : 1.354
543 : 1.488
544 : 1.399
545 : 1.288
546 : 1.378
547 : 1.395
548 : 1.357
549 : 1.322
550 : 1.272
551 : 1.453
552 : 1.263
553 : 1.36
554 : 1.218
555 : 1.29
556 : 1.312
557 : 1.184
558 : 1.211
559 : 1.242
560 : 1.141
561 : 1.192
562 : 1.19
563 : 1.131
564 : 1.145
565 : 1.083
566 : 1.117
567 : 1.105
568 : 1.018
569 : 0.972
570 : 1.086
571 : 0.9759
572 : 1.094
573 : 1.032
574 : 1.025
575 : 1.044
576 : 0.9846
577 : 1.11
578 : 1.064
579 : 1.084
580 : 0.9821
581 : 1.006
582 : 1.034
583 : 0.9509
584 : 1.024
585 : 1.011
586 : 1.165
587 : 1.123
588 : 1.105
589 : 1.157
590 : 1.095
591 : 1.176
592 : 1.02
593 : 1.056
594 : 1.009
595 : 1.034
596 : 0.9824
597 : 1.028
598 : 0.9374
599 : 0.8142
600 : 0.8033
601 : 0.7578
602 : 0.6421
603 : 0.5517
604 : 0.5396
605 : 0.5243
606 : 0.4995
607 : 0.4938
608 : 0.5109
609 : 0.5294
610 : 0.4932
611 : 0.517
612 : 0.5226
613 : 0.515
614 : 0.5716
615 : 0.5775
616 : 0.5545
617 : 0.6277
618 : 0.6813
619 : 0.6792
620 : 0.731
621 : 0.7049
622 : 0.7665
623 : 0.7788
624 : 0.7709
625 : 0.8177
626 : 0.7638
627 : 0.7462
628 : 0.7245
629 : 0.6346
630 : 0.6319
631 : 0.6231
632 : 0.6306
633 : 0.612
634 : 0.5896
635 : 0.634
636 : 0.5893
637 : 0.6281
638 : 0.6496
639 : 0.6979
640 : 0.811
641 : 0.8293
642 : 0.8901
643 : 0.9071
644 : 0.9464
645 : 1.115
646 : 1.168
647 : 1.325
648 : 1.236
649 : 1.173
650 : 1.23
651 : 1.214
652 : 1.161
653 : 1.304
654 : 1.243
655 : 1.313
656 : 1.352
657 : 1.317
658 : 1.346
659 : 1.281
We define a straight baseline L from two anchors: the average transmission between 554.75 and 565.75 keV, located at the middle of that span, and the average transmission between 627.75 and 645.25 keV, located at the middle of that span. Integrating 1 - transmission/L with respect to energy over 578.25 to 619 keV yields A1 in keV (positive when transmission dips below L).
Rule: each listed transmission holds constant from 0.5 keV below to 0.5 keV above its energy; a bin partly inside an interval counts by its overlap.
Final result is 6.4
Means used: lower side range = 1.19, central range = 0.817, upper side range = 0.725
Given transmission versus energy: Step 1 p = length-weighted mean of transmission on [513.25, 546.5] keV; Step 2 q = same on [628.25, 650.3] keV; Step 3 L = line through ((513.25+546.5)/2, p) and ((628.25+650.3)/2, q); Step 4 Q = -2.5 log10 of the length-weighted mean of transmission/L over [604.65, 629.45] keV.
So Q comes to 0.41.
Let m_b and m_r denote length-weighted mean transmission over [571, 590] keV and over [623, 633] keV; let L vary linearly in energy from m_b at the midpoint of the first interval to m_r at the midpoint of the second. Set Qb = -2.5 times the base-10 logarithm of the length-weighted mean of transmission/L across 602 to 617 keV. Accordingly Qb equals 0.487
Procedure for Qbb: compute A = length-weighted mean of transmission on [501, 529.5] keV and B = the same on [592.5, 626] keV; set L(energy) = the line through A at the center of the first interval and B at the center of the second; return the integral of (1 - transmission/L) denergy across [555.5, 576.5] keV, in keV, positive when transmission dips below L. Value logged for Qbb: -4.3 keV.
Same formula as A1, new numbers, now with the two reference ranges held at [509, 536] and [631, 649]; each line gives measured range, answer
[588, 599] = -0.6 keV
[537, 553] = -2.9 keV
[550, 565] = -1.9 keV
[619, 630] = 1.9 keV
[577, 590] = -0.6 keV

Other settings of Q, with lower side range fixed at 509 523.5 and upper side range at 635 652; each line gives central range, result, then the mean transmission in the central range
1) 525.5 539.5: -0.11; 1.26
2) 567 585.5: 0.04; 1.03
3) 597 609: 0.49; 0.654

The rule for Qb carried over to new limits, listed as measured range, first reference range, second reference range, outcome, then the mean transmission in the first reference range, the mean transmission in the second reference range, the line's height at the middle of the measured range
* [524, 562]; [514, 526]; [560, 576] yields -0.14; 1.18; 1.08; 1.13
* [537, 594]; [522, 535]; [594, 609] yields -0.19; 1.25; 0.726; 0.983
